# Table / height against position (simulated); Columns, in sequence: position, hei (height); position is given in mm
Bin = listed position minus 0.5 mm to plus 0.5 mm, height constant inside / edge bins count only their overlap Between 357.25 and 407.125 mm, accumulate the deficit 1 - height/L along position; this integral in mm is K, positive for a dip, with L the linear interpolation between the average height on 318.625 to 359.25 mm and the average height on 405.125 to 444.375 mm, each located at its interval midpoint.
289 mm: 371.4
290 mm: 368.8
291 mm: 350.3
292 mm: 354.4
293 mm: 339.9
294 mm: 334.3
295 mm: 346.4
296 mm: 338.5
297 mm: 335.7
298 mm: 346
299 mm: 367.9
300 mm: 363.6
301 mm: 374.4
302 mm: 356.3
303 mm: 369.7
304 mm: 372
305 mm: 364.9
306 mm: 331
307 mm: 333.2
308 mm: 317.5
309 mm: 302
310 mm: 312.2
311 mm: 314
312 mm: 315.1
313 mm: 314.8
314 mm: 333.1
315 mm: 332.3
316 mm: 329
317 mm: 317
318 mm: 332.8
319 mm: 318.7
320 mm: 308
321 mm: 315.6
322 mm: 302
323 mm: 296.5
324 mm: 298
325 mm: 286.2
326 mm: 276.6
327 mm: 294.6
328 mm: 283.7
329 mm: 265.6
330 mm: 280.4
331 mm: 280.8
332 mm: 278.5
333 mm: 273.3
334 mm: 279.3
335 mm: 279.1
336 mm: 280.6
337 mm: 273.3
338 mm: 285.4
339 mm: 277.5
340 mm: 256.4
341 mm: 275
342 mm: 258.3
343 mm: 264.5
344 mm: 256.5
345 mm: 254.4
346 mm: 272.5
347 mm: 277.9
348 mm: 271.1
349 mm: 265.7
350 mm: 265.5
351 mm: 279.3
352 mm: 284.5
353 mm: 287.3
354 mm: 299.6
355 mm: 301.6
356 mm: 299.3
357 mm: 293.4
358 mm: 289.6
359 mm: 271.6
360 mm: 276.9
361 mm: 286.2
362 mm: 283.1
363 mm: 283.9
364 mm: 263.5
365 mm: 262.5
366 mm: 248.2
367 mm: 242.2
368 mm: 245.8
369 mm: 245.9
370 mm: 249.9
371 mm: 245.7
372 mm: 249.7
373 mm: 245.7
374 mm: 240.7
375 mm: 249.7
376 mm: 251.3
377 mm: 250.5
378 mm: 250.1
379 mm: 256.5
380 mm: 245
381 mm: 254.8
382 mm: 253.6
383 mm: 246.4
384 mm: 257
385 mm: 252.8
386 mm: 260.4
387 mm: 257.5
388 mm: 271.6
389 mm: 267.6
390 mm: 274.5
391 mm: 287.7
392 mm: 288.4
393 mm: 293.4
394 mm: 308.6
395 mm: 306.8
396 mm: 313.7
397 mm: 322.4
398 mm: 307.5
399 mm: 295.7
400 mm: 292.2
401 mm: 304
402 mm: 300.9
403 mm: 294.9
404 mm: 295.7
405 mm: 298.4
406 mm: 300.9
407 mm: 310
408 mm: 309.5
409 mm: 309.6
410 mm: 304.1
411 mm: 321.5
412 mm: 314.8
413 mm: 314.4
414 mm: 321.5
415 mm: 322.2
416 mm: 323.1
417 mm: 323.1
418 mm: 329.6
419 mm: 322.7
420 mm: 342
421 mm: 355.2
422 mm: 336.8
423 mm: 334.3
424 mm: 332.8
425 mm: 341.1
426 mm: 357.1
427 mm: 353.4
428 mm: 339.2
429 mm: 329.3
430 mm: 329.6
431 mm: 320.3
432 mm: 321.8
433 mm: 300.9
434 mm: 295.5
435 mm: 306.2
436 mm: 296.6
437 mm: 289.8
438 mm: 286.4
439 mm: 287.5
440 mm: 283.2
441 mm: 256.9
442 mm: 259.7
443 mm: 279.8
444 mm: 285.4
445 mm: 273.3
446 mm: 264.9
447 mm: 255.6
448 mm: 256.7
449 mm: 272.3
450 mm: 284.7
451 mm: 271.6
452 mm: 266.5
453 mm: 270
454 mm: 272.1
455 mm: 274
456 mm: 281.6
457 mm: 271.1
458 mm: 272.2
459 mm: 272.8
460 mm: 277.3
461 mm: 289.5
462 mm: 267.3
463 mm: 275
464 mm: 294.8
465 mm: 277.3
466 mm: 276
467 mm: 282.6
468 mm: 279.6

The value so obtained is 4.2 mm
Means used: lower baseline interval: 282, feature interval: 273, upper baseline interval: 314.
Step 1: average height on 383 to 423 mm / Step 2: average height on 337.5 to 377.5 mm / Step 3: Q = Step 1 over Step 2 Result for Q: 1.13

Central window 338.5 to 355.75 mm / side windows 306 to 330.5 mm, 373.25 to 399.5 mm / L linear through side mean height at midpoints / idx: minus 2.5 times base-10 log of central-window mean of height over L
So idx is 0.071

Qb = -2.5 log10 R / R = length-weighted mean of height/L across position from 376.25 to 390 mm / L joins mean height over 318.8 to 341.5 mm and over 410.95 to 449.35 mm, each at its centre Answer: 0.16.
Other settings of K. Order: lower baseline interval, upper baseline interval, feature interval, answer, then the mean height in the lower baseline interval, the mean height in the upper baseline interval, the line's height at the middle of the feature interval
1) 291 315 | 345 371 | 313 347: 2.1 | 341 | 273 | 307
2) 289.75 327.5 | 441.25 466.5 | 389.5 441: -4.2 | 330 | 273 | 289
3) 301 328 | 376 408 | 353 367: 0.8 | 321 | 281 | 298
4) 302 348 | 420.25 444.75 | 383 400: 1.2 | 299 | 312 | 307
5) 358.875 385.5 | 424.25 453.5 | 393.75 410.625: -1.9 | 256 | 295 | 273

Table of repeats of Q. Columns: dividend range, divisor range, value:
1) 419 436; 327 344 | 1.20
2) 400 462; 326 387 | 1.12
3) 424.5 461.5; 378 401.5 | 1.04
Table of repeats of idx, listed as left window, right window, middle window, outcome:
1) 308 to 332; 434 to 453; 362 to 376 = 0.16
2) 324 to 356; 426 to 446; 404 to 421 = -0.08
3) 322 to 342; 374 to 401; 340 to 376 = 0.04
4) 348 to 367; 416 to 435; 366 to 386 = 0.17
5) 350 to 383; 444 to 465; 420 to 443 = -0.16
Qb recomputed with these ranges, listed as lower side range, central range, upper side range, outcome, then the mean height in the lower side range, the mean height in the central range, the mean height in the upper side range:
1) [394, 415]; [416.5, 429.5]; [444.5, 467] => -0.15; 307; 338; 274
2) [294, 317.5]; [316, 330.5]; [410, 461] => 0.12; 338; 299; 301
